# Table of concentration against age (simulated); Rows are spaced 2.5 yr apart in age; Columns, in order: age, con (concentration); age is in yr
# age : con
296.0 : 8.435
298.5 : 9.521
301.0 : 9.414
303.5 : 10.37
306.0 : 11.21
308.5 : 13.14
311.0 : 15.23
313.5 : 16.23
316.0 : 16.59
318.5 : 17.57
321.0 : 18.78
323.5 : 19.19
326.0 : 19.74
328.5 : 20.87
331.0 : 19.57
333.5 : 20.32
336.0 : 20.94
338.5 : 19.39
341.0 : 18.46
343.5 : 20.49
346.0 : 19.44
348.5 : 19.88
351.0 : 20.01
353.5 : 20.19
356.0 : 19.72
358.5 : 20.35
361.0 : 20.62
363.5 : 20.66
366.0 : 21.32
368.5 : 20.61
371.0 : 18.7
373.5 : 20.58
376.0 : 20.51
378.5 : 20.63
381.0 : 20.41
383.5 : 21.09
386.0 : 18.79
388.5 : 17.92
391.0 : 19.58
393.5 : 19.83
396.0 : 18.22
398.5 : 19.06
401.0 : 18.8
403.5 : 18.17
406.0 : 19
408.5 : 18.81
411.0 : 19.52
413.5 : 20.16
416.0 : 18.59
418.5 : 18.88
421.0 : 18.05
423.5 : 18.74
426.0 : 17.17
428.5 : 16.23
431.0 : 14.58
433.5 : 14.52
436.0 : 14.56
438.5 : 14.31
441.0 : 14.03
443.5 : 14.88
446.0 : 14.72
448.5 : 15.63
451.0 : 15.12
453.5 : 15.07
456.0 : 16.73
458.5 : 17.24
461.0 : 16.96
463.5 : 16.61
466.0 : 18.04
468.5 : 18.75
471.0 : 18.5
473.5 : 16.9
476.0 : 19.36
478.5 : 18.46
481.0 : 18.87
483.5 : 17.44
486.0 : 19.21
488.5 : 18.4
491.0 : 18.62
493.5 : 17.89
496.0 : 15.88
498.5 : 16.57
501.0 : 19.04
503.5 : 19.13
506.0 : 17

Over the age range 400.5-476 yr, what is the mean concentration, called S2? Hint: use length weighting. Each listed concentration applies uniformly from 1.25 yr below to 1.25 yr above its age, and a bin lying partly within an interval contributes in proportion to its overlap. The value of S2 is 17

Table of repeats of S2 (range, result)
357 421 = 19.6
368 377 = 20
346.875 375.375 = 20.2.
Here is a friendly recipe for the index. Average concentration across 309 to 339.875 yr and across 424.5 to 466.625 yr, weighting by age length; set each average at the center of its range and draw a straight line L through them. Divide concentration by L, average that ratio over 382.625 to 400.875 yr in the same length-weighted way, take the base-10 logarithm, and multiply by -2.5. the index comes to -0.133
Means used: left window 18.6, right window 15.7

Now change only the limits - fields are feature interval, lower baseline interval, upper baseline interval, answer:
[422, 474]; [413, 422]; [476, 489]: 0.16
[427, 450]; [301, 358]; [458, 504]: 0.21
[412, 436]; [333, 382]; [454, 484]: 0.09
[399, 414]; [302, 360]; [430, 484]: -0.12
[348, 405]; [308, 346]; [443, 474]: -0.11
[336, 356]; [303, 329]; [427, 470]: -0.22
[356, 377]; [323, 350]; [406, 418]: -0.04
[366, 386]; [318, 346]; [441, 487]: -0.09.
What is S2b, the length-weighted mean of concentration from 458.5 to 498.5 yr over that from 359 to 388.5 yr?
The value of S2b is 0.89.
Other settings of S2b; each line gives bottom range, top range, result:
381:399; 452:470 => 0.88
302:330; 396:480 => 1.06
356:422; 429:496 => 0.85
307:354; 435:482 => 0.89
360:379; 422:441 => 0.77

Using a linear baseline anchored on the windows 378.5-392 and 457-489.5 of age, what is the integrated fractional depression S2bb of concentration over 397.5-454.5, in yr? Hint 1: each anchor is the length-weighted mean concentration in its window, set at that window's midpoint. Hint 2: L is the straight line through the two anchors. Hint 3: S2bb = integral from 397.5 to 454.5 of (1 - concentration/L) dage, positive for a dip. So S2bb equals 6.15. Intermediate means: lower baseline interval 19.7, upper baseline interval 18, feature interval 16.9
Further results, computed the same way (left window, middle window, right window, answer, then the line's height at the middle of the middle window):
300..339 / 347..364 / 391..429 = -2.55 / 17.5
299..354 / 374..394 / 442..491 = -2.90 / 17.4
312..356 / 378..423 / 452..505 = -1.41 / 18.6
